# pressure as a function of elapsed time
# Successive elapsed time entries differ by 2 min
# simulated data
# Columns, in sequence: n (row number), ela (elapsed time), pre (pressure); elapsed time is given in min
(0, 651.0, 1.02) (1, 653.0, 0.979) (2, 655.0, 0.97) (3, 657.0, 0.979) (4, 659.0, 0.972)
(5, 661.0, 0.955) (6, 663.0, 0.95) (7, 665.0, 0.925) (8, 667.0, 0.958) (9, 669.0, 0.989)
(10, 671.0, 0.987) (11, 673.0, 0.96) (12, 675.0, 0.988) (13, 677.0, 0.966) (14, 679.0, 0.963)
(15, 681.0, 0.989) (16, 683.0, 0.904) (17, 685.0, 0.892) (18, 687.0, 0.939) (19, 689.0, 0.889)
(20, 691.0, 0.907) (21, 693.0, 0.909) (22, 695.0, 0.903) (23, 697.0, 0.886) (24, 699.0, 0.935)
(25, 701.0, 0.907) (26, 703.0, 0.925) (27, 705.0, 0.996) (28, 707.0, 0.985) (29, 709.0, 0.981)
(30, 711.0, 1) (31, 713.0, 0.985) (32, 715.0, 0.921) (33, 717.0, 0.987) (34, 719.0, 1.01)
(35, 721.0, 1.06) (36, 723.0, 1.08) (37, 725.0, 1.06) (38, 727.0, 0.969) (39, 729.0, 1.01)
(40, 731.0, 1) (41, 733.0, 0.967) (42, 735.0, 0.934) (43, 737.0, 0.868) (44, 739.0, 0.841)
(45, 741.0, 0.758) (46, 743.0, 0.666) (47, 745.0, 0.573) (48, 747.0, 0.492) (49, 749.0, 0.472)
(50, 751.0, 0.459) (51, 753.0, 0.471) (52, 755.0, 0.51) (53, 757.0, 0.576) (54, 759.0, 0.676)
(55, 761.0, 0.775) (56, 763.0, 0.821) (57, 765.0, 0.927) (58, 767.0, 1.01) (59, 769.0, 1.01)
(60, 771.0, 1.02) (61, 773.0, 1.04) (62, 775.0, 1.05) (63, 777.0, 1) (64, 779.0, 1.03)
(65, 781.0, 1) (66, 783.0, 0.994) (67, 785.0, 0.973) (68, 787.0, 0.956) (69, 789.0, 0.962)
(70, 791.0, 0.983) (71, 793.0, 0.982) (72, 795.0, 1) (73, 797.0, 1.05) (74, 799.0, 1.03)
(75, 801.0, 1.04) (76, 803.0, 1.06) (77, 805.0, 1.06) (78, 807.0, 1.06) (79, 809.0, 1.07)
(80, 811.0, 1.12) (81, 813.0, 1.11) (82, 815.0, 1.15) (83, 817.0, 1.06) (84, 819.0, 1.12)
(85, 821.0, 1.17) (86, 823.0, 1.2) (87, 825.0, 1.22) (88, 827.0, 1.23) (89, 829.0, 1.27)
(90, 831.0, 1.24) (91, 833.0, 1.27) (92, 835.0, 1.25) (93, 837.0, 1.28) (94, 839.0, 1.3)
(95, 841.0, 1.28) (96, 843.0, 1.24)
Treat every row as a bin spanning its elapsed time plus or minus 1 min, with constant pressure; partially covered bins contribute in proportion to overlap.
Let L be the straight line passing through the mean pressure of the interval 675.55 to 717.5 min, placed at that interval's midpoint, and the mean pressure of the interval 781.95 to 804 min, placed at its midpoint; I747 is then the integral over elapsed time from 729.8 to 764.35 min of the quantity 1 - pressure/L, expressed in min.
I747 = 9.6 min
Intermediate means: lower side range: 0.941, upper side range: 1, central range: 0.702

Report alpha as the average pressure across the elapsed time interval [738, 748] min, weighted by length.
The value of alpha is 0.666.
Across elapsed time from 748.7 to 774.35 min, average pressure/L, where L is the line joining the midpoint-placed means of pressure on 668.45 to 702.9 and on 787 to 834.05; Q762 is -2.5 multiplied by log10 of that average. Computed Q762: 0.34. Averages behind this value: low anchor 0.935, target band 0.763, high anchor 1.1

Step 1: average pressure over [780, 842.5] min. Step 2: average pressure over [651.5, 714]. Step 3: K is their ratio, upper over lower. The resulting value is 1.17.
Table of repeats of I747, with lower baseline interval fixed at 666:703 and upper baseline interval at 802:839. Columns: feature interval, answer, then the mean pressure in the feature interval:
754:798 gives 6.8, 0.925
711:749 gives 4.5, 0.89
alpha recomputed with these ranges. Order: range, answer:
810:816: 1.13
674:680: 0.972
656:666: 0.956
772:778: 1.03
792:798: 1.01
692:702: 0.908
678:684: 0.952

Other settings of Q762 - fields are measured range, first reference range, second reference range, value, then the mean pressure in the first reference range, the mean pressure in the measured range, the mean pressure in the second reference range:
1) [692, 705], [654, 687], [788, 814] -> 0.067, 0.959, 0.917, 1.04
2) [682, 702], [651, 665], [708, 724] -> 0.093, 0.968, 0.907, 1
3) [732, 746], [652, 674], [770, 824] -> 0.254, 0.966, 0.801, 1.05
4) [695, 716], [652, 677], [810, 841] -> 0.085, 0.968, 0.95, 1.2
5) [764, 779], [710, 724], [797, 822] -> 0.046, 1.01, 1.01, 1.09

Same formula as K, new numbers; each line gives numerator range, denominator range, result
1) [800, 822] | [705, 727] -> 1.09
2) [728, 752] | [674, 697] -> 0.81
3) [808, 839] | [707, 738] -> 1.20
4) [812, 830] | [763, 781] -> 1.17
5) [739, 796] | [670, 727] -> 0.86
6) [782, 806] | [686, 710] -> 1.08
